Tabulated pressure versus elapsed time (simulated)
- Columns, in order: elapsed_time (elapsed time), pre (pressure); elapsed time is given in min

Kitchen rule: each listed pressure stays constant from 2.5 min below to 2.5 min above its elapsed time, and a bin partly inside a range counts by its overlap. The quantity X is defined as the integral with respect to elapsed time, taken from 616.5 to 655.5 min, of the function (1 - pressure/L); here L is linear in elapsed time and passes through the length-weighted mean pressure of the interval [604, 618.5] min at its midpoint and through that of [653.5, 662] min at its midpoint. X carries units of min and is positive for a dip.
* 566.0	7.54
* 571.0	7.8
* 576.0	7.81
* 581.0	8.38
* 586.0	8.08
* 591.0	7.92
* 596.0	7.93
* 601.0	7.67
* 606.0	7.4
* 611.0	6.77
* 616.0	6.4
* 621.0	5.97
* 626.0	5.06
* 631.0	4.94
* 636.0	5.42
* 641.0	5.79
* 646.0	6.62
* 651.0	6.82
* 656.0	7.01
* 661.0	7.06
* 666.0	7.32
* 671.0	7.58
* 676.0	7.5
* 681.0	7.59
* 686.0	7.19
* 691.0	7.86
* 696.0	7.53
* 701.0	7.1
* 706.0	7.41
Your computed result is 5.9 min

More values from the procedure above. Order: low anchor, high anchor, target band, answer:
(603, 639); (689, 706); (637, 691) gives -1.6 min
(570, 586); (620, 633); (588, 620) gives -3.7 min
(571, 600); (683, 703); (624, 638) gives 4.7 min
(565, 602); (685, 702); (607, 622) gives 2.4 min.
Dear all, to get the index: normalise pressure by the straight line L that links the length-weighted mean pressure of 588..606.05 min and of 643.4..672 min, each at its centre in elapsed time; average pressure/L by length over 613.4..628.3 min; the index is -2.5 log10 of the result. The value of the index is 0.27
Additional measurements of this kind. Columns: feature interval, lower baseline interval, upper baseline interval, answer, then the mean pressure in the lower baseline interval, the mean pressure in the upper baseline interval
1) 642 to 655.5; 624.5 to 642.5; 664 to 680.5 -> -0.085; 5.29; 7.49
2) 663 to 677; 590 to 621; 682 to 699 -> 0.000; 7.21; 7.52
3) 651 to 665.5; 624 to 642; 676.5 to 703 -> -0.130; 5.27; 7.46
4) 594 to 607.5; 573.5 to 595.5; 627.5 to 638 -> -0.091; 8.04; 5.16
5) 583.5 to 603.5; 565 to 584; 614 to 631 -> -0.128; 7.91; 5.66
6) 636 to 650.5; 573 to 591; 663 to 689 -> 0.236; 8.06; 7.44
